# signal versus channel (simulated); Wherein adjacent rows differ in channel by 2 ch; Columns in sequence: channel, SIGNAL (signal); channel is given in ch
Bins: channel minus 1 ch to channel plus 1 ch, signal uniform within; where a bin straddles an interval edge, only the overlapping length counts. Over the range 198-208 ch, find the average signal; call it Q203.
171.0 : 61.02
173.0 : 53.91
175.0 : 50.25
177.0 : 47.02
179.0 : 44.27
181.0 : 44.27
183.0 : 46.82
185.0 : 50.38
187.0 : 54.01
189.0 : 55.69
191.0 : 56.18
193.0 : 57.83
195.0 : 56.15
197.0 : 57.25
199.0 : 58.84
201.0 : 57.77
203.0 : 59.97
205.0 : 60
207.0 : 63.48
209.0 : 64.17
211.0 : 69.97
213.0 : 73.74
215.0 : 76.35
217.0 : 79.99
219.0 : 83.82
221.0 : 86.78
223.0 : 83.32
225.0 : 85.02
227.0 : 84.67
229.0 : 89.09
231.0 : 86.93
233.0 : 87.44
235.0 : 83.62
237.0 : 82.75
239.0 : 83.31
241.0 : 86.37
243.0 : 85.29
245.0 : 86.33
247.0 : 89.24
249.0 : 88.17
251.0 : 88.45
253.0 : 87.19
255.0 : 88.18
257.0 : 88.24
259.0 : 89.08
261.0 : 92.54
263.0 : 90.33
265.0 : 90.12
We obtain 60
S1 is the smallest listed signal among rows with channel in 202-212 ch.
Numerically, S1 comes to 59.97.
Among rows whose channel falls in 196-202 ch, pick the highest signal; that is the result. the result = 58.84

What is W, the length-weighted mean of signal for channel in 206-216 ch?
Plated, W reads 69.5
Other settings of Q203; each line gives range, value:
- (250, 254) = 87.8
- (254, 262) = 89.5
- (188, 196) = 56.5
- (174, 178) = 48.6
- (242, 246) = 85.8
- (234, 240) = 83.2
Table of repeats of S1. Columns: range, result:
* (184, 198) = 50.38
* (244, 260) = 86.33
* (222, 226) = 83.32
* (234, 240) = 82.75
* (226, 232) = 84.67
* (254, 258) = 88.18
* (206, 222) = 63.48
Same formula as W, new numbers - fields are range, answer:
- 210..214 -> 71.9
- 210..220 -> 76.8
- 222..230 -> 85.5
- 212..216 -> 75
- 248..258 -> 88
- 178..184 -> 45.1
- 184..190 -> 53.4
